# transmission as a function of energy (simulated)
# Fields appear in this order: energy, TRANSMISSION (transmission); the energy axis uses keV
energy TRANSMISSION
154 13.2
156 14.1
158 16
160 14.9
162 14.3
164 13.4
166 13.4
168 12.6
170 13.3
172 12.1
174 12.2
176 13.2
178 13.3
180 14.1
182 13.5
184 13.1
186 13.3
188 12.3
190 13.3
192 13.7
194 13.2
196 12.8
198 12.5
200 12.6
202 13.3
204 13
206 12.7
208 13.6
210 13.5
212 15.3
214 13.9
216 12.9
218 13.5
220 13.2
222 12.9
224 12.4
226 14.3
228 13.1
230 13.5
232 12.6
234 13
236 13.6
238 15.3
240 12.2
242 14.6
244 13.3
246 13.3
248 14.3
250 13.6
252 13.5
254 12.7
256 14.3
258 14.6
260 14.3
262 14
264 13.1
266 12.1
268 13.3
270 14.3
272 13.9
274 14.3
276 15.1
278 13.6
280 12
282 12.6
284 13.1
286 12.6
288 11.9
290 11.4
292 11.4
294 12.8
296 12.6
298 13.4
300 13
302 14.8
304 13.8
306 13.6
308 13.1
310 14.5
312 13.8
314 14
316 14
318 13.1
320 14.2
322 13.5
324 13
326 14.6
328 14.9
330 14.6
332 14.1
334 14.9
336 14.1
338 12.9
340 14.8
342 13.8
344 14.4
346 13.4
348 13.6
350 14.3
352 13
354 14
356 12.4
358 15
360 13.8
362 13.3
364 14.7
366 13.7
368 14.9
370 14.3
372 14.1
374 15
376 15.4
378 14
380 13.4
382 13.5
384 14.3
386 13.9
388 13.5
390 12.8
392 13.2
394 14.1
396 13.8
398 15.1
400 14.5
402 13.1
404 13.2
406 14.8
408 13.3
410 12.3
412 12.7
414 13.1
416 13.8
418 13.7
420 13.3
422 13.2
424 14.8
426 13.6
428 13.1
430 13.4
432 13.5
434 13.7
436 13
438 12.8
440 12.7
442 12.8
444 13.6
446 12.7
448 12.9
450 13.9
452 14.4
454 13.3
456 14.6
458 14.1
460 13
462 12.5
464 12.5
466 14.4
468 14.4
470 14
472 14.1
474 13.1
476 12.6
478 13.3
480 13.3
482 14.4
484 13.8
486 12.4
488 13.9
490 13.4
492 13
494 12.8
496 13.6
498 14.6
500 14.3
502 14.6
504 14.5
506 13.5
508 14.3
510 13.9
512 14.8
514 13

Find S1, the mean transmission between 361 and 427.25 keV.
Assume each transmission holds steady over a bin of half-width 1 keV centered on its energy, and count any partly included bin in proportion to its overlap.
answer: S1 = 13.8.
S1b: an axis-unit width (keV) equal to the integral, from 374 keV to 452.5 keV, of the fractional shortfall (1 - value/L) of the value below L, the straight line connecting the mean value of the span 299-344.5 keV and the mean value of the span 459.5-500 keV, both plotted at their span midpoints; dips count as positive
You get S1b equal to 0.7 keV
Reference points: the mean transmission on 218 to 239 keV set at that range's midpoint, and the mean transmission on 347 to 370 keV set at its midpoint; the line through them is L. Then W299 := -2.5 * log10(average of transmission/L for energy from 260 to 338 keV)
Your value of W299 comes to 0.01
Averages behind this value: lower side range 13.4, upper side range 13.9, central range 13.5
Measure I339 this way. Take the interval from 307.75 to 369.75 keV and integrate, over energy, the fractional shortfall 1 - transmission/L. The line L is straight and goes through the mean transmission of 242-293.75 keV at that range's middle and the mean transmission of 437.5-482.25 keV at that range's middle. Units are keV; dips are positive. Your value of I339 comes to -2.8 keV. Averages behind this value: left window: 13.3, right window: 13.4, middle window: 14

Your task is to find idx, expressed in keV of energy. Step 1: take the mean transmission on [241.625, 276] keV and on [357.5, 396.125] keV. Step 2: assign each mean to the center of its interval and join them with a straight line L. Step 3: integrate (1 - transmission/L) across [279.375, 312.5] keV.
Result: 2.1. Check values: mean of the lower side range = 13.8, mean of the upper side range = 14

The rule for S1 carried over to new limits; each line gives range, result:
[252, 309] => 13.3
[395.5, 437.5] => 13.6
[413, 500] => 13.5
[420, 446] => 13.3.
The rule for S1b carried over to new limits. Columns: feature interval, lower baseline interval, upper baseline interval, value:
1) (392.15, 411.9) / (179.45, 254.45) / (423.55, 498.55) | -0.4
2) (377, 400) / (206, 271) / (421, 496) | -0.6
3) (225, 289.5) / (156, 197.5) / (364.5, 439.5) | 0.2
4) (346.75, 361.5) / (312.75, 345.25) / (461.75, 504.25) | 0.3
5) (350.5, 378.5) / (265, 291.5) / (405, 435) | -1.7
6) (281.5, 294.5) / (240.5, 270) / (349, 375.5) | 1.5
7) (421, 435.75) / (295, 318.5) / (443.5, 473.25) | 0.0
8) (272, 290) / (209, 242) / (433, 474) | 0.5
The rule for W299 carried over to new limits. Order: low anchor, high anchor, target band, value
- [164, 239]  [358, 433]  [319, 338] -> -0.041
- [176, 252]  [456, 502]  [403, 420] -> 0.013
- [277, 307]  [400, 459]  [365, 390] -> -0.071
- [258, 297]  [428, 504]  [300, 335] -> -0.064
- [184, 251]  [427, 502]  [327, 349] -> -0.057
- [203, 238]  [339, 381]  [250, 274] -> -0.005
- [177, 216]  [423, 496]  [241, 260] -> -0.039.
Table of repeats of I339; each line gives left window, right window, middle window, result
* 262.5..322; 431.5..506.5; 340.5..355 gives -0.5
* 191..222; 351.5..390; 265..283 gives 0.2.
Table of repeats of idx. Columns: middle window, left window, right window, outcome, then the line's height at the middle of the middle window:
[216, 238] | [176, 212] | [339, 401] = 0.13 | 13.4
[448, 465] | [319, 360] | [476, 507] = 0.29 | 13.7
